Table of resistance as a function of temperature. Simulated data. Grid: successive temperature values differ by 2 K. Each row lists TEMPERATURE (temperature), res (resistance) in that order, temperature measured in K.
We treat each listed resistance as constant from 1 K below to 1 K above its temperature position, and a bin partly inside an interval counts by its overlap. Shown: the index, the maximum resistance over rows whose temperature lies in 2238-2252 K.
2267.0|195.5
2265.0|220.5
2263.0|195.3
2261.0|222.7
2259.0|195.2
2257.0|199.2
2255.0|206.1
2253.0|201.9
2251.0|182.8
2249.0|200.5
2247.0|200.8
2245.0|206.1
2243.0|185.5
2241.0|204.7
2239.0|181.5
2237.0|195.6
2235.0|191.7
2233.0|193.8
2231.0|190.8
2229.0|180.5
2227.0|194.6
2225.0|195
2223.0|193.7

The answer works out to 206.1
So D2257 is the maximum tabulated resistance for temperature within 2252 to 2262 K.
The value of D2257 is 222.7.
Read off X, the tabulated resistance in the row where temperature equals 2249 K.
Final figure 200.5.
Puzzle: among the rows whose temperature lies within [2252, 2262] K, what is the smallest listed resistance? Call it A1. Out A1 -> 195.2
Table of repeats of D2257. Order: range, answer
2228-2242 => 204.7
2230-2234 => 193.8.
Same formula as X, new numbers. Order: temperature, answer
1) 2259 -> 195.2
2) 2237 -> 195.6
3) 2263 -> 195.3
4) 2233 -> 193.8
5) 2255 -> 206.1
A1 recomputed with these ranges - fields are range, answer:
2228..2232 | 180.5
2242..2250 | 185.5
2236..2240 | 181.5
